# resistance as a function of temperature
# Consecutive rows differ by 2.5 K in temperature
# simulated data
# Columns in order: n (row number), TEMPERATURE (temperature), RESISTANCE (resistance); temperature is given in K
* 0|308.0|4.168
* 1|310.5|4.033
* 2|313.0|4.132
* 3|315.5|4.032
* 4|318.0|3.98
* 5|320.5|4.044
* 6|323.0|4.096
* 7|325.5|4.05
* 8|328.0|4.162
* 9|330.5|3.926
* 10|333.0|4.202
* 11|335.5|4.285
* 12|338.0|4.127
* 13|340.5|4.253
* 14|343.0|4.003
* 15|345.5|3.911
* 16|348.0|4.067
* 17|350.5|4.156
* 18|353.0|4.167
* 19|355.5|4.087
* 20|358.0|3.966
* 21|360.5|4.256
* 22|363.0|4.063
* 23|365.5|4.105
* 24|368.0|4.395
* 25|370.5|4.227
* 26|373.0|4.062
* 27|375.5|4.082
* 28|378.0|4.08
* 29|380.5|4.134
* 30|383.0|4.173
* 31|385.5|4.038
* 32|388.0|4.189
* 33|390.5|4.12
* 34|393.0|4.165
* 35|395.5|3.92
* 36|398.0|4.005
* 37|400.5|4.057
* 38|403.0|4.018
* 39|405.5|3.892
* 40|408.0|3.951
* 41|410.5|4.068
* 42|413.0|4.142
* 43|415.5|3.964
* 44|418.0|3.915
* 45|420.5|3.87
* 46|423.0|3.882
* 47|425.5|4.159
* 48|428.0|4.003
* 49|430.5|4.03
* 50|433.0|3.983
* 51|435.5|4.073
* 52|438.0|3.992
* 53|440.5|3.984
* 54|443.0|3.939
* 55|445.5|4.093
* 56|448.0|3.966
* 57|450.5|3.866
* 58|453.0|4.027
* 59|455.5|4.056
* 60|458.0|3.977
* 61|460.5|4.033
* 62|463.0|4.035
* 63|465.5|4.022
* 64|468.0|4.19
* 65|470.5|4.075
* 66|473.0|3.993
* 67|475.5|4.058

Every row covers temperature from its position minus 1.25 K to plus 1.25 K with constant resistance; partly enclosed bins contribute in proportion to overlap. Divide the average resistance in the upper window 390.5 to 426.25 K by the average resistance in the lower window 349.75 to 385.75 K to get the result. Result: 0.97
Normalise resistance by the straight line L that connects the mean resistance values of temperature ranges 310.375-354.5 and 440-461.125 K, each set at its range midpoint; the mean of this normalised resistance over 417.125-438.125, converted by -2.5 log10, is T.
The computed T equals 0.01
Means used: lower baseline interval 4.09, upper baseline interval 3.99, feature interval 3.99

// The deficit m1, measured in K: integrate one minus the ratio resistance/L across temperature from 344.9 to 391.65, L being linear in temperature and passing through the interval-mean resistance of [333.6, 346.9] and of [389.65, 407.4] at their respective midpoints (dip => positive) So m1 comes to -0.59 K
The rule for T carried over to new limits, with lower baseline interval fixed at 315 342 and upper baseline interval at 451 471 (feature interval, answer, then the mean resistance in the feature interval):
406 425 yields 0.02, 3.97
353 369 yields -0.01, 4.14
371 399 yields 0.00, 4.09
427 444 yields 0.01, 4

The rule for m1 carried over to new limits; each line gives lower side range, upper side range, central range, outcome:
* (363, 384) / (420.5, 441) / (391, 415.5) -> 0.3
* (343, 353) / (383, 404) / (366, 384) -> -0.4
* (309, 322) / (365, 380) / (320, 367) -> 0.0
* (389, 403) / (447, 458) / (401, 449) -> 0.2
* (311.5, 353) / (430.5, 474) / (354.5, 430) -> -0.2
